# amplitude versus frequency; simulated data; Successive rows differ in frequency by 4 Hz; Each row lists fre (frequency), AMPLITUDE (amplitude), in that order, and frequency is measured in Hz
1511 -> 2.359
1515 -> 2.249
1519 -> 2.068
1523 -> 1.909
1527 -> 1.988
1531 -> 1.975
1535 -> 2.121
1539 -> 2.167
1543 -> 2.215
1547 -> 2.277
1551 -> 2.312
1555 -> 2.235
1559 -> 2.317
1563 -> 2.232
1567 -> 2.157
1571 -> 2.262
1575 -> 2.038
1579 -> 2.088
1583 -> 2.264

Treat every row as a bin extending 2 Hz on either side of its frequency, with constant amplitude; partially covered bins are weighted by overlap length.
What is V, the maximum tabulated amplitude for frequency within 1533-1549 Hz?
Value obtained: 2.277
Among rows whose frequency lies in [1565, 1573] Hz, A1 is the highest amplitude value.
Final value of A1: 2.262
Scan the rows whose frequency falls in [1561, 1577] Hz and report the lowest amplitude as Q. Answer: 2.038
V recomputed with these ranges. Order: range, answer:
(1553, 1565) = 2.317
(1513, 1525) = 2.249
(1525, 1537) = 2.121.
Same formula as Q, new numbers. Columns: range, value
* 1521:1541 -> 1.909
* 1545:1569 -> 2.157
